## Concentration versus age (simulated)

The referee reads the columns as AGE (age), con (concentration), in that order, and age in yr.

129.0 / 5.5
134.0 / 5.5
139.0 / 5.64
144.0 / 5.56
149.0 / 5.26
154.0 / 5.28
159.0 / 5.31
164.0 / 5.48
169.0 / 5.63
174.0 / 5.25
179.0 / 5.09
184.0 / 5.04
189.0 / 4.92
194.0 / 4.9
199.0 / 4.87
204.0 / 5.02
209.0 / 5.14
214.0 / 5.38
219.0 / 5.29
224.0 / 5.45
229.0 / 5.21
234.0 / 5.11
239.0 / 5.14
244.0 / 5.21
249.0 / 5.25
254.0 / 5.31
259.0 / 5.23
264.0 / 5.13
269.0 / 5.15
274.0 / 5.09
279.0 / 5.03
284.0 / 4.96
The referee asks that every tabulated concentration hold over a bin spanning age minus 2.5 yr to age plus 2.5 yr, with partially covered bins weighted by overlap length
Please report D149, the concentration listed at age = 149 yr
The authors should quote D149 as 5.26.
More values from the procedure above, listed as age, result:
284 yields 4.96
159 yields 5.31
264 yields 5.13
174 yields 5.25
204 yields 5.02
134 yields 5.5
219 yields 5.29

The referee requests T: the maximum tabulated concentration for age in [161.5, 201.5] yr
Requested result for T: 5.63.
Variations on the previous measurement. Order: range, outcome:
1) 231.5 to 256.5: 5.31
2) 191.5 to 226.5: 5.45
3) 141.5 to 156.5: 5.56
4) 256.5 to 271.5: 5.23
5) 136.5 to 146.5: 5.64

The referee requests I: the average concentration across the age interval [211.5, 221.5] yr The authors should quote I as 5.33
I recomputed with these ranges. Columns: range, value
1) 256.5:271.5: 5.17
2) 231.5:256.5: 5.2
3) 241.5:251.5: 5.23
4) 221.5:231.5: 5.33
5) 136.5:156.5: 5.44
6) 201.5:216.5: 5.18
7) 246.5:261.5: 5.26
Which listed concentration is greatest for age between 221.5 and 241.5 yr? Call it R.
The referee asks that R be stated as 5.45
